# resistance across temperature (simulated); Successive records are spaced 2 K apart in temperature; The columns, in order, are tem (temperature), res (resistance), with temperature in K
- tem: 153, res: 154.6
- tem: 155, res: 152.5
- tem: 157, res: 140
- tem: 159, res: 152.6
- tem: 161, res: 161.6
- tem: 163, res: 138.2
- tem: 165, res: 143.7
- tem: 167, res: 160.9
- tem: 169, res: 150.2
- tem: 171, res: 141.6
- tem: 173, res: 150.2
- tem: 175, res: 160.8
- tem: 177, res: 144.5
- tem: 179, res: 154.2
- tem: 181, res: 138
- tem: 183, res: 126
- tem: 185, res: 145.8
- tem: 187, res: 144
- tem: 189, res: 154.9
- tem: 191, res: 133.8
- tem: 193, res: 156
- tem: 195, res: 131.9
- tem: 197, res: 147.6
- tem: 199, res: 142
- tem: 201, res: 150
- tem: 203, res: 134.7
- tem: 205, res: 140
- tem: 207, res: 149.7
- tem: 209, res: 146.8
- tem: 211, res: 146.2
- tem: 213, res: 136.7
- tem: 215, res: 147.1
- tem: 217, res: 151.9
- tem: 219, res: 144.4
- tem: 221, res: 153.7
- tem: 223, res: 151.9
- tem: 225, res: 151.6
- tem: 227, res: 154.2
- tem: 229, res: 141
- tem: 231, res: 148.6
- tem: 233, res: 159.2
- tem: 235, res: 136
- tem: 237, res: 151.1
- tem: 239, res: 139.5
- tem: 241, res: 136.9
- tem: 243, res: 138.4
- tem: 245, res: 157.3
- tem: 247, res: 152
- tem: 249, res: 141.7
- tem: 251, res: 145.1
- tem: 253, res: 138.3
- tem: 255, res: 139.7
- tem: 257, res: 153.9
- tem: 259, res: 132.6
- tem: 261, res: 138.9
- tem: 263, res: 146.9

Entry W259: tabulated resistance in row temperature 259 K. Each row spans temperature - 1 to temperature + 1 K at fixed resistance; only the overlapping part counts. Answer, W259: 132.6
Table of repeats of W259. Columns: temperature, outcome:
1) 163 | 138.2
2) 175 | 160.8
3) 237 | 151.1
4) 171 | 141.6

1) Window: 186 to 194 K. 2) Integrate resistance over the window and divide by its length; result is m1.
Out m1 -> 147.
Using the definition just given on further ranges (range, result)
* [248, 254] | 142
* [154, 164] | 149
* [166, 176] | 153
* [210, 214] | 141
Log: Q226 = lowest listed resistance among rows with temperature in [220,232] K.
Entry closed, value 141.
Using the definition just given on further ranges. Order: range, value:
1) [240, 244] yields 136.9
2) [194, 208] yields 131.9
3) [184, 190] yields 144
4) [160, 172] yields 138.2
